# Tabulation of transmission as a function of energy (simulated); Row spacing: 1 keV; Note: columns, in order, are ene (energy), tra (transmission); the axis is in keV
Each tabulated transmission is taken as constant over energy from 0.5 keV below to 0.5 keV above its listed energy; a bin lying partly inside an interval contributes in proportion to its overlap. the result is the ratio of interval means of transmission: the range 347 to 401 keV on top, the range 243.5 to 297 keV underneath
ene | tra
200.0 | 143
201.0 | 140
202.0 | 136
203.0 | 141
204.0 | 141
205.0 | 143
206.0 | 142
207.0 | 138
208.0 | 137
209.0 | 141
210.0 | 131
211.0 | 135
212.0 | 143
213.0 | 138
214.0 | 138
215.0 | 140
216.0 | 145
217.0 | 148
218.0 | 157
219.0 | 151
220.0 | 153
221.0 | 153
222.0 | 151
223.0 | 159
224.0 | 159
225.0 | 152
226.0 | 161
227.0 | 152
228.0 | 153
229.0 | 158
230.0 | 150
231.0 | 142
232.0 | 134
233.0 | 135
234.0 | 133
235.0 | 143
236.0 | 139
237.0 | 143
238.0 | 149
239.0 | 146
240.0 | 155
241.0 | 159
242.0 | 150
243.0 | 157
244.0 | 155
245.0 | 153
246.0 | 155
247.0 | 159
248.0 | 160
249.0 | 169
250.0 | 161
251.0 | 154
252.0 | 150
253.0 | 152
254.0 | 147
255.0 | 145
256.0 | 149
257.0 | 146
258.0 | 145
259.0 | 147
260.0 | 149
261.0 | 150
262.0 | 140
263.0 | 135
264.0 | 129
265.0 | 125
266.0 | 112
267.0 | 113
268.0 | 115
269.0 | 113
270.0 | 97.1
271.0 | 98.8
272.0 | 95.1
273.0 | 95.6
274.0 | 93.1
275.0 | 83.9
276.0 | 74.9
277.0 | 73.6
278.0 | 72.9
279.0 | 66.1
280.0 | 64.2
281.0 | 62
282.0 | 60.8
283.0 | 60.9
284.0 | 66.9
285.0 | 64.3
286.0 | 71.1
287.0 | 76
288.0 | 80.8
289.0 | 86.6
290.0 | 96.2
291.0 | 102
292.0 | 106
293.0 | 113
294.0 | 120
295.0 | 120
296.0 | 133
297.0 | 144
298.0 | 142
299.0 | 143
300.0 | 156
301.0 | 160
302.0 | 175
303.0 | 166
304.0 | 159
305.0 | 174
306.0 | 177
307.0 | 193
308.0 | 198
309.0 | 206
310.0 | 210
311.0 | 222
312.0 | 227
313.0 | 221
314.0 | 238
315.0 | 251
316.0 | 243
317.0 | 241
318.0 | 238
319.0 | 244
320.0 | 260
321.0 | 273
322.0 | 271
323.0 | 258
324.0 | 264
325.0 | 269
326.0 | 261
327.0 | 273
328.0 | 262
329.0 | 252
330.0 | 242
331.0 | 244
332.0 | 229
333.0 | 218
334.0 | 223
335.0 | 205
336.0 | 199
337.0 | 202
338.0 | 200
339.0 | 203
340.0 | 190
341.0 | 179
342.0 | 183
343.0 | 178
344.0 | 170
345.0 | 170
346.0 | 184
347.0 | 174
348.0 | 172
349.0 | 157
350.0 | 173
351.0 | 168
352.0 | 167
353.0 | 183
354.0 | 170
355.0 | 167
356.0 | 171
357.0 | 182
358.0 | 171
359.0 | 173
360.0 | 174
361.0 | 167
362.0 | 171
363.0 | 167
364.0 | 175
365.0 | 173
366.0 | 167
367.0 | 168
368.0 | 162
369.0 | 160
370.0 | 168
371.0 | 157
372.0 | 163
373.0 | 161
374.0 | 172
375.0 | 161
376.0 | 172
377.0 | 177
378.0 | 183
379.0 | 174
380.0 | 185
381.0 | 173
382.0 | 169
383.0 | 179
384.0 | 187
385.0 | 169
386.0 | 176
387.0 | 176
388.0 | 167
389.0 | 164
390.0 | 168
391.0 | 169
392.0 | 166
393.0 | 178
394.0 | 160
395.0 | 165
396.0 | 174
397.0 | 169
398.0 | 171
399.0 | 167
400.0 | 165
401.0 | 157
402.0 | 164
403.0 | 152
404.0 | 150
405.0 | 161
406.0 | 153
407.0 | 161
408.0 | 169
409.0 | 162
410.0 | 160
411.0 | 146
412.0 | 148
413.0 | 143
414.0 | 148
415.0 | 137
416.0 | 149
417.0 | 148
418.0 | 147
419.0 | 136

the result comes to 1.48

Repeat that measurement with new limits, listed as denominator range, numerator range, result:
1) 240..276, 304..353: 1.59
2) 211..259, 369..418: 1.10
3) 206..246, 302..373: 1.36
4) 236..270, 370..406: 1.17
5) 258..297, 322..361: 2.02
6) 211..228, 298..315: 1.27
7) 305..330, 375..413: 0.70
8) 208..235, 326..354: 1.37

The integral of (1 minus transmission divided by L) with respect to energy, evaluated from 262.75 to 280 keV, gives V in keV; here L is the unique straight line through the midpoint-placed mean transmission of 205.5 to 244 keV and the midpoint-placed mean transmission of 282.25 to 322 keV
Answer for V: 6.5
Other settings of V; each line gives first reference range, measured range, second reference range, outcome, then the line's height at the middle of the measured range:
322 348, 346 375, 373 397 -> 3.73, 194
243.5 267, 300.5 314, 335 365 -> -2.42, 164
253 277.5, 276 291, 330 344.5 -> 7.30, 141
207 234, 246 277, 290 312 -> 4.59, 152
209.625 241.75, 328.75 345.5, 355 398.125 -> -4.09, 164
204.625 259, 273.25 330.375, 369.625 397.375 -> -1.42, 159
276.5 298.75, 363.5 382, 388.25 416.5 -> -3.57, 142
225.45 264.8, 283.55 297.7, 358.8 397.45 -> 5.16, 156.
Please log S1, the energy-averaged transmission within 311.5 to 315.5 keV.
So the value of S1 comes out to 234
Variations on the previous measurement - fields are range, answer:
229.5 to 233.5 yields 140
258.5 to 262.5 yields 146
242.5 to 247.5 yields 156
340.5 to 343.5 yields 180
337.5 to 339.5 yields 202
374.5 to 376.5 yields 166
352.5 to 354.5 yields 176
